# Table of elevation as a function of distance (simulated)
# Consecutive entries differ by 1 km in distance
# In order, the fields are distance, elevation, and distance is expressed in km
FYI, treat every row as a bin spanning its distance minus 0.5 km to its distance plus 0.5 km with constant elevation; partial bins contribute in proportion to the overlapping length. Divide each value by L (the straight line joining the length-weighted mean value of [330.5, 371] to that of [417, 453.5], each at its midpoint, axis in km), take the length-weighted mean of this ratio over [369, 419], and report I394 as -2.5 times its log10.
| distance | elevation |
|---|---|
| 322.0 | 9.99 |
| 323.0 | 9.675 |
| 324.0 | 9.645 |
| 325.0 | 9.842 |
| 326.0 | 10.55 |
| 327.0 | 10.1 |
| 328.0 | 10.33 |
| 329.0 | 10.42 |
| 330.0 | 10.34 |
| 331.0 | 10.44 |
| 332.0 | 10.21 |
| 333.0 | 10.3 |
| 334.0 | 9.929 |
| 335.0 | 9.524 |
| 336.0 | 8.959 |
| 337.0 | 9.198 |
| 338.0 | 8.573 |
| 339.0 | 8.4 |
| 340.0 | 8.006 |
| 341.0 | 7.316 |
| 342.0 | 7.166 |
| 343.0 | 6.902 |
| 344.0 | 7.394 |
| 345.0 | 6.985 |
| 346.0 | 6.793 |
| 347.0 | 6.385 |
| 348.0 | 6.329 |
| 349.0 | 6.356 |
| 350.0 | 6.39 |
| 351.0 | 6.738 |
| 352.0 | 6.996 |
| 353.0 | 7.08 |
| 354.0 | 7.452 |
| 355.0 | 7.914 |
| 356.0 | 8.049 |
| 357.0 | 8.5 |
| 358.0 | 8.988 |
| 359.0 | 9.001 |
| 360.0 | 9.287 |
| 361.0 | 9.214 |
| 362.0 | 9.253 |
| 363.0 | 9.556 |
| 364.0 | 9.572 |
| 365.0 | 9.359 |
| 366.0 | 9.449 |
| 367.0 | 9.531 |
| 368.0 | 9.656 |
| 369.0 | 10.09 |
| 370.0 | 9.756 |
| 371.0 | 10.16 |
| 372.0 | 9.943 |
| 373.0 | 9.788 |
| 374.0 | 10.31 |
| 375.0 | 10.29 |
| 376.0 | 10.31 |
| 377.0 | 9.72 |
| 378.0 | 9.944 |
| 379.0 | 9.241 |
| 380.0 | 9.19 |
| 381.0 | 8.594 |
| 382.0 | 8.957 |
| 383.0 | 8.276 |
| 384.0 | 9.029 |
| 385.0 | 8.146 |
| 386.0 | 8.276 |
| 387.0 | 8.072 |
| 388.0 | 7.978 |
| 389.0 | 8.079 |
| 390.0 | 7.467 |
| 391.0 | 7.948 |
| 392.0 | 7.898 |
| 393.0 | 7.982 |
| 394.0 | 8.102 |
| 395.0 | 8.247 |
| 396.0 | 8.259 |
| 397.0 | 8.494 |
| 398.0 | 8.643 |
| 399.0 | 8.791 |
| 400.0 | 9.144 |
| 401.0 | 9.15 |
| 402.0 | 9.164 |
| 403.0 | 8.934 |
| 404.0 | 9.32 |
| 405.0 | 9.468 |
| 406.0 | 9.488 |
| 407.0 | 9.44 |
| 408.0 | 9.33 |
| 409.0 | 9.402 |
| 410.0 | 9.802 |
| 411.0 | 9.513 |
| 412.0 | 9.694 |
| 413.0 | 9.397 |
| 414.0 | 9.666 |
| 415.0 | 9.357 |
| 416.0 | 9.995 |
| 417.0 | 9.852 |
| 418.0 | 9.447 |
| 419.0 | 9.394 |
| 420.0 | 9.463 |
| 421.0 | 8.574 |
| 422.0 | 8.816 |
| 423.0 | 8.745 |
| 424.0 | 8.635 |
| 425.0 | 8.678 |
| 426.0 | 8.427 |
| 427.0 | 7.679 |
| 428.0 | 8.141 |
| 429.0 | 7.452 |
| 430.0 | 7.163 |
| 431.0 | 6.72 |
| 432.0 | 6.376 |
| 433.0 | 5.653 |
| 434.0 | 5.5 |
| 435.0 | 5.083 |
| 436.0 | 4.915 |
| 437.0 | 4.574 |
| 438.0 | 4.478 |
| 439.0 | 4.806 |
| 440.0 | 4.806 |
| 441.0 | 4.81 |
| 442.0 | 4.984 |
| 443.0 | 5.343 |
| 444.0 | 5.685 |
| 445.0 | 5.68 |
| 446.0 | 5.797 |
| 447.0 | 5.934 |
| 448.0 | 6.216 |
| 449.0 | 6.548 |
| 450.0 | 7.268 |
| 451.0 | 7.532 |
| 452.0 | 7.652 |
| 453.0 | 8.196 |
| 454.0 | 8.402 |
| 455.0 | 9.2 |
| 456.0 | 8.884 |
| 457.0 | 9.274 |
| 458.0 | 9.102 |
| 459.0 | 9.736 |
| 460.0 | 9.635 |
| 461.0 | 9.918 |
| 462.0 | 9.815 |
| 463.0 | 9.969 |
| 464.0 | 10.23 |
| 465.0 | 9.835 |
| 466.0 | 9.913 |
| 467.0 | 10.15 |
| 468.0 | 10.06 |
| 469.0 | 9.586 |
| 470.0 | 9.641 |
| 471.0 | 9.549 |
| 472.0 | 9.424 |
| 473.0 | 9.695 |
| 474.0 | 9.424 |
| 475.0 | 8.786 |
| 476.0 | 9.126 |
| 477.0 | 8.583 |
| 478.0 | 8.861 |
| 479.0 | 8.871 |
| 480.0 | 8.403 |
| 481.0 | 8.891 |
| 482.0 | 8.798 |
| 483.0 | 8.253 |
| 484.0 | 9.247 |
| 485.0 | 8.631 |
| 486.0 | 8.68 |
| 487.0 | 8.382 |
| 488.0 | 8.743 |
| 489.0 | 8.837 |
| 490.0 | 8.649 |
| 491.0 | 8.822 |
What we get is -0.19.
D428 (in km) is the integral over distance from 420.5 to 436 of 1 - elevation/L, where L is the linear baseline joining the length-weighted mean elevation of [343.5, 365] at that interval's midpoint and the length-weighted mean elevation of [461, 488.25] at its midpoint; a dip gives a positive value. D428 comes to 2.4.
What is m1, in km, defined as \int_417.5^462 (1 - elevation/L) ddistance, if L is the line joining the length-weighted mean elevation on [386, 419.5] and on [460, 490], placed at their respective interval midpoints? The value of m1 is 8.8 km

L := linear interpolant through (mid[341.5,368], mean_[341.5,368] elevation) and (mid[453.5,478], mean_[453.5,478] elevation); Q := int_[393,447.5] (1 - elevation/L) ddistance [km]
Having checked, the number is 6.2 km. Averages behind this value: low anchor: 7.98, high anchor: 9.48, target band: 7.82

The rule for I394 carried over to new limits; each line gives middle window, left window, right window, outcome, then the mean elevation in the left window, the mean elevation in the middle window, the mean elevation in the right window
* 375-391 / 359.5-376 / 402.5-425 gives 0.10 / 9.72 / 8.77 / 9.34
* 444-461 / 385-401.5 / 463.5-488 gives 0.15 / 8.28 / 7.82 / 9.2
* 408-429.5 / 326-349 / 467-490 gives -0.02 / 8.63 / 9.06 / 9.04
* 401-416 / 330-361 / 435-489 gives -0.17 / 8.11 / 9.44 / 8.07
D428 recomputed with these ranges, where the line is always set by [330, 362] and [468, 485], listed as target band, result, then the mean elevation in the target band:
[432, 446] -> 5.8 km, 5.17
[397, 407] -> -0.7 km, 9.11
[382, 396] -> 0.5 km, 8.15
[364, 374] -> -1.8 km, 9.77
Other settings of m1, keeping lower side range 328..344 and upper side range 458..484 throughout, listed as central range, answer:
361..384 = -1.10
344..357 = 2.93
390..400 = 1.01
